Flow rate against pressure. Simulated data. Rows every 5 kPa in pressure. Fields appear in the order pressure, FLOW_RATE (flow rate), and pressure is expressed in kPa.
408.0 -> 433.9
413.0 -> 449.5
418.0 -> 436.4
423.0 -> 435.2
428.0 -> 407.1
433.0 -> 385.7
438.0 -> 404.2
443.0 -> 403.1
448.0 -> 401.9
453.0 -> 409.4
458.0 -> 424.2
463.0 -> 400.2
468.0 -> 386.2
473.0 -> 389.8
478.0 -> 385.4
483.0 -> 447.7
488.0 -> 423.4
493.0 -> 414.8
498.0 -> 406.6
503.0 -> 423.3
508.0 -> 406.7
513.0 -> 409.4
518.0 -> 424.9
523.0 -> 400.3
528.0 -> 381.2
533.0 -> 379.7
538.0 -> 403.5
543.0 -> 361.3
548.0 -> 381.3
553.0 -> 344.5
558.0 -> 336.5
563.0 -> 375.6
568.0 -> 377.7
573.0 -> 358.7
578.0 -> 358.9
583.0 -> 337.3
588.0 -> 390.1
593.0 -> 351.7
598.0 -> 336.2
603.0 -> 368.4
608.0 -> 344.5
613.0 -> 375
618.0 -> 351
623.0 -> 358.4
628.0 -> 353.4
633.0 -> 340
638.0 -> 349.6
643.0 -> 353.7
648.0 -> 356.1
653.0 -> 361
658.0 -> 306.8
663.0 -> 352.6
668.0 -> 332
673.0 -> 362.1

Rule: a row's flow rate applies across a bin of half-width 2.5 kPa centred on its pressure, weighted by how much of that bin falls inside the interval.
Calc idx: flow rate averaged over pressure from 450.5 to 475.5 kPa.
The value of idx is 402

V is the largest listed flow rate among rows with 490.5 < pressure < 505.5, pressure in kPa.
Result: 423.3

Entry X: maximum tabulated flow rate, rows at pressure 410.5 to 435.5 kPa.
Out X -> 449.5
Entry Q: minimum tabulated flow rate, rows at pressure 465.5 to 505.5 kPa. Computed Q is 385.4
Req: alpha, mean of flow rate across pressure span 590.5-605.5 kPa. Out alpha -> 352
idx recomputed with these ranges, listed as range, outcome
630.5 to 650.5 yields 350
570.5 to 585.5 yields 352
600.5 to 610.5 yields 356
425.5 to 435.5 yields 396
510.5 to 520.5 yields 417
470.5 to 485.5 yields 408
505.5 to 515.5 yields 408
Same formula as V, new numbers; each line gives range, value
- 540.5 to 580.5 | 381.3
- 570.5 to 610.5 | 390.1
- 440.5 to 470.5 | 424.2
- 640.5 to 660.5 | 361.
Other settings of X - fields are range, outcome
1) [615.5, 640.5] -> 358.4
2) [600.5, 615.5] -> 375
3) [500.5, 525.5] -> 424.9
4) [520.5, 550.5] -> 403.5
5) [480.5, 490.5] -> 447.7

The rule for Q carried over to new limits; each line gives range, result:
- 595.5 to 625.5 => 336.2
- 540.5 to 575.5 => 336.5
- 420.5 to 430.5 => 407.1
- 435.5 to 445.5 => 403.1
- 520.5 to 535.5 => 379.7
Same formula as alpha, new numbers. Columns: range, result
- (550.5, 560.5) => 340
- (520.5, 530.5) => 391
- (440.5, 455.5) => 405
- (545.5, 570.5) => 363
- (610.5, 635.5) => 356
